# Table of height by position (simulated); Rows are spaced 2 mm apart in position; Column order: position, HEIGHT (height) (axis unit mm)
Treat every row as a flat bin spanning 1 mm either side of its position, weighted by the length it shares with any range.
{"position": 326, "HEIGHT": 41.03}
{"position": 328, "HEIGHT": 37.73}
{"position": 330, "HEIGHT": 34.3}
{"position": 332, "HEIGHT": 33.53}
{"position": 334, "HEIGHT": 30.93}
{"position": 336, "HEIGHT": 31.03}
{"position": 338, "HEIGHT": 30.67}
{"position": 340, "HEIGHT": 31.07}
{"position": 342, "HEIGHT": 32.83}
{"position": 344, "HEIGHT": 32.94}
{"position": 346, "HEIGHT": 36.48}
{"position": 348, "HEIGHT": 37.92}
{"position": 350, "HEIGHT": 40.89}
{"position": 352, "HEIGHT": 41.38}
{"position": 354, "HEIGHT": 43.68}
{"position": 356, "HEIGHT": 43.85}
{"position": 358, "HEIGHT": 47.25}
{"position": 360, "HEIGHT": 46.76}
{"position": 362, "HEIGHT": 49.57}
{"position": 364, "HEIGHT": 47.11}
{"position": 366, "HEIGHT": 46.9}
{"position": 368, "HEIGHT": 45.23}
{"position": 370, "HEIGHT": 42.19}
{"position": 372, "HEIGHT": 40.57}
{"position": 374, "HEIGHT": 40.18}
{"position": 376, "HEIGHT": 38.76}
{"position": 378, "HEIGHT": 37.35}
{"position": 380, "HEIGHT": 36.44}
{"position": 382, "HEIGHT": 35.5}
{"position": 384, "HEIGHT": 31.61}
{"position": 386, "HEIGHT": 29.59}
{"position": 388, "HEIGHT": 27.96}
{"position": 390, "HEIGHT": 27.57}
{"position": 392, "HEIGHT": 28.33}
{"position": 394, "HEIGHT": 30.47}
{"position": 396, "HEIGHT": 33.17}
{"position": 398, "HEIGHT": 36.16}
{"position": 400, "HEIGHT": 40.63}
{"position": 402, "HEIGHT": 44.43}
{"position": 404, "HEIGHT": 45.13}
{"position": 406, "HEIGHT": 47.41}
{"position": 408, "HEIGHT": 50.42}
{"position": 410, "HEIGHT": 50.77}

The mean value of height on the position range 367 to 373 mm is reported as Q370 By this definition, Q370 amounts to 42.7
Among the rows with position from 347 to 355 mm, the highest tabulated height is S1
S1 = 43.68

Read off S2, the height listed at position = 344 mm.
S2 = 32.94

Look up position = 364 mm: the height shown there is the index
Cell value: 47.11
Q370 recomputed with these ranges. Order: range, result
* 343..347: 34.7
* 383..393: 29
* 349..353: 41.1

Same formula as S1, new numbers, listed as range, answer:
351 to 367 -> 49.57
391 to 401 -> 40.63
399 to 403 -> 44.43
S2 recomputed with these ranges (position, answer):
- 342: 32.83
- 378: 37.35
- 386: 29.59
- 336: 31.03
